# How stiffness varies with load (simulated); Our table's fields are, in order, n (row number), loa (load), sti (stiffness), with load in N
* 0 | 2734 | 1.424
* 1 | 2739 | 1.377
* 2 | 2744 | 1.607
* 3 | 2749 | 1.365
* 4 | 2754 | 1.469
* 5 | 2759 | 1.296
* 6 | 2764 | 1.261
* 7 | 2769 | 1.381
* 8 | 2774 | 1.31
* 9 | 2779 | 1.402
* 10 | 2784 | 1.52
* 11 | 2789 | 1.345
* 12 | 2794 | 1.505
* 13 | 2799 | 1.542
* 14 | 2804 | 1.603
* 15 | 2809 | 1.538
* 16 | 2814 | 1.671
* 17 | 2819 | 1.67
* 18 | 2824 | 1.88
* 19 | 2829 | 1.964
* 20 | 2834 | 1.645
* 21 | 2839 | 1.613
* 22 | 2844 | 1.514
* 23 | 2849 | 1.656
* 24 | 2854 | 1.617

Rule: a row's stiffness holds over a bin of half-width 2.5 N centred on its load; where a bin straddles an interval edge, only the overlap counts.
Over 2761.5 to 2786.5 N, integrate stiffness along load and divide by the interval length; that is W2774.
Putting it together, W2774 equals 1.37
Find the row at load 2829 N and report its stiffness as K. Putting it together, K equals 1.964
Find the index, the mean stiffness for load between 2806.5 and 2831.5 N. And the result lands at 1.74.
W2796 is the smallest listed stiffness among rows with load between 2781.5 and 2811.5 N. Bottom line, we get 1.345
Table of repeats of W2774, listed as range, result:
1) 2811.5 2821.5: 1.67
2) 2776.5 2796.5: 1.44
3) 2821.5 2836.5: 1.83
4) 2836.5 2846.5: 1.56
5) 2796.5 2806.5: 1.57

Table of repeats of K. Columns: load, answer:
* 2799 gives 1.542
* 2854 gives 1.617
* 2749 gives 1.365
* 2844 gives 1.514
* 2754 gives 1.469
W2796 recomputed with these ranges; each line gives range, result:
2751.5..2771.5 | 1.261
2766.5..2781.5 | 1.31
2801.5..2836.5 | 1.538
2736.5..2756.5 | 1.365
